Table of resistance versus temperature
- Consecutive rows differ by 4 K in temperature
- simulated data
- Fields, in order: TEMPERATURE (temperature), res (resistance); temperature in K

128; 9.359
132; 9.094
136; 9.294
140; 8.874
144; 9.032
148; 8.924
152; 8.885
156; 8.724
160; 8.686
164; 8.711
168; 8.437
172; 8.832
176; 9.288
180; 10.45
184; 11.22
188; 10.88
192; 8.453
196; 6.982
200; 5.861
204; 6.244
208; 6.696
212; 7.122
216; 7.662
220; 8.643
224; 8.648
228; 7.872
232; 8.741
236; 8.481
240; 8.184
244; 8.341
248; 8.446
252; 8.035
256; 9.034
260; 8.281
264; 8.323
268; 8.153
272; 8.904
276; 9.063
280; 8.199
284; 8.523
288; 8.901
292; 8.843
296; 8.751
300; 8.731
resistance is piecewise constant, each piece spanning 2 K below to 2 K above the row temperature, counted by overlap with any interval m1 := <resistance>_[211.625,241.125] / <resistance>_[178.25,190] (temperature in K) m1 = 0.76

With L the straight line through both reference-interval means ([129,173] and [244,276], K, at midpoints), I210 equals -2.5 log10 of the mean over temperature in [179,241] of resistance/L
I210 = 0.057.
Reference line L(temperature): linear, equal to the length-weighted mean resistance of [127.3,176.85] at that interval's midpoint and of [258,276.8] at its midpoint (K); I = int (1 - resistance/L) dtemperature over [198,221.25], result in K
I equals 4.6 K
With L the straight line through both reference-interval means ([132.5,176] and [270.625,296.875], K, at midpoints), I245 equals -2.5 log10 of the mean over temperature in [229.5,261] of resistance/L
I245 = 0.04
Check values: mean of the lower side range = 8.87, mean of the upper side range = 8.74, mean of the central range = 8.44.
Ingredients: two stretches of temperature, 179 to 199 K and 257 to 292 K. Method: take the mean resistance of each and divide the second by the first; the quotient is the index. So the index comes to 0.92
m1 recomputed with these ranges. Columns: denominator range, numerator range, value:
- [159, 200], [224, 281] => 0.93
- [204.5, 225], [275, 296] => 1.14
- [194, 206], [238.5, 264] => 1.32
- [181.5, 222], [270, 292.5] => 1.09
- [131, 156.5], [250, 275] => 0.94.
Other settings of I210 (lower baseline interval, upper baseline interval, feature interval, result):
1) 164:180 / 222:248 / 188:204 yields 0.18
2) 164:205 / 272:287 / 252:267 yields 0.03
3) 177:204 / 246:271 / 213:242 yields 0.04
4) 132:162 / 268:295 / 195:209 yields 0.35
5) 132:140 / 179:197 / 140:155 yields 0.04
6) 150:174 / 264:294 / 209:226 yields 0.10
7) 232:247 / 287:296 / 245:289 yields 0.01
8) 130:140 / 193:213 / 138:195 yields -0.16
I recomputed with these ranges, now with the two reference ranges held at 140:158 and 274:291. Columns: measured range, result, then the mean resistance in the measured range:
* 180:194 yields -2.2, 10.2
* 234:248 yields 0.6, 8.35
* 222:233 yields 0.5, 8.39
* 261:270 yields 0.5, 8.24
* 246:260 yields 0.4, 8.47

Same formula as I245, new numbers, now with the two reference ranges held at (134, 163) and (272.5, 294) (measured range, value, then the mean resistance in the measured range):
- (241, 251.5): 0.06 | 8.32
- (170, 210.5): 0.05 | 8.47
